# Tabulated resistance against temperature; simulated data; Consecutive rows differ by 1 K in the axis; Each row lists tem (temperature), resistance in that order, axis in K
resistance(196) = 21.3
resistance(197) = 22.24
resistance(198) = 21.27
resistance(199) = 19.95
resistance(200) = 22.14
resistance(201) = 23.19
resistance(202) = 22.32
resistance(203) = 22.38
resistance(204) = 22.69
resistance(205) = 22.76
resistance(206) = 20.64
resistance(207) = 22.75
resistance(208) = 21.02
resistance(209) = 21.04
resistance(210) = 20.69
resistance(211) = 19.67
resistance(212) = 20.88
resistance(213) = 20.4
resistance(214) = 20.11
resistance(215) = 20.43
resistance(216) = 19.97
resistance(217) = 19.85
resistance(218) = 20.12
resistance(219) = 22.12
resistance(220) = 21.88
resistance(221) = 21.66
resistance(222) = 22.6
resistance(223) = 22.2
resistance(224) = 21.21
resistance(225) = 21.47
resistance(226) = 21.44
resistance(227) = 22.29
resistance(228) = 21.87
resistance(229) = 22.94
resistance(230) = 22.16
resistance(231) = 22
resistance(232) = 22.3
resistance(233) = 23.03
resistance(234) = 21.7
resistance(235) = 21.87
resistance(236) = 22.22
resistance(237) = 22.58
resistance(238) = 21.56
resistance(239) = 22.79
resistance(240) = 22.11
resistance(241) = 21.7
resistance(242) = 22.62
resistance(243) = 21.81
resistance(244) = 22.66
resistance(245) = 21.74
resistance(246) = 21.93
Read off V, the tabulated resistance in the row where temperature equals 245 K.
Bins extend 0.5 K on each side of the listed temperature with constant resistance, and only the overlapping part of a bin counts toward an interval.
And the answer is 21.74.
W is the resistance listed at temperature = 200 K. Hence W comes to 22.14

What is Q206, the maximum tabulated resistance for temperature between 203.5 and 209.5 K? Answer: 22.76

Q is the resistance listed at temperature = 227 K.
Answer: 22.29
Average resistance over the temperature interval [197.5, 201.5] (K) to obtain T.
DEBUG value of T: 21.6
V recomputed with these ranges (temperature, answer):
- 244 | 22.66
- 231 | 22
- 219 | 22.12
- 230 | 22.16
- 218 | 20.12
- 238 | 21.56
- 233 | 23.03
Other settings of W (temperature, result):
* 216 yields 19.97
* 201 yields 23.19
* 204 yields 22.69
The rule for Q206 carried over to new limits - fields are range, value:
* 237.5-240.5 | 22.79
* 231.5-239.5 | 23.03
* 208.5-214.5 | 21.04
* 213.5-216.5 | 20.43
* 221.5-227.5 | 22.6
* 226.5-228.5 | 22.29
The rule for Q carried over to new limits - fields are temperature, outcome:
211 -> 19.67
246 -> 21.93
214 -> 20.11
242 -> 22.62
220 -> 21.88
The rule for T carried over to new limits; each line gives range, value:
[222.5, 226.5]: 21.6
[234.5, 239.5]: 22.2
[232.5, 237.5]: 22.3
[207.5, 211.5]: 20.6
